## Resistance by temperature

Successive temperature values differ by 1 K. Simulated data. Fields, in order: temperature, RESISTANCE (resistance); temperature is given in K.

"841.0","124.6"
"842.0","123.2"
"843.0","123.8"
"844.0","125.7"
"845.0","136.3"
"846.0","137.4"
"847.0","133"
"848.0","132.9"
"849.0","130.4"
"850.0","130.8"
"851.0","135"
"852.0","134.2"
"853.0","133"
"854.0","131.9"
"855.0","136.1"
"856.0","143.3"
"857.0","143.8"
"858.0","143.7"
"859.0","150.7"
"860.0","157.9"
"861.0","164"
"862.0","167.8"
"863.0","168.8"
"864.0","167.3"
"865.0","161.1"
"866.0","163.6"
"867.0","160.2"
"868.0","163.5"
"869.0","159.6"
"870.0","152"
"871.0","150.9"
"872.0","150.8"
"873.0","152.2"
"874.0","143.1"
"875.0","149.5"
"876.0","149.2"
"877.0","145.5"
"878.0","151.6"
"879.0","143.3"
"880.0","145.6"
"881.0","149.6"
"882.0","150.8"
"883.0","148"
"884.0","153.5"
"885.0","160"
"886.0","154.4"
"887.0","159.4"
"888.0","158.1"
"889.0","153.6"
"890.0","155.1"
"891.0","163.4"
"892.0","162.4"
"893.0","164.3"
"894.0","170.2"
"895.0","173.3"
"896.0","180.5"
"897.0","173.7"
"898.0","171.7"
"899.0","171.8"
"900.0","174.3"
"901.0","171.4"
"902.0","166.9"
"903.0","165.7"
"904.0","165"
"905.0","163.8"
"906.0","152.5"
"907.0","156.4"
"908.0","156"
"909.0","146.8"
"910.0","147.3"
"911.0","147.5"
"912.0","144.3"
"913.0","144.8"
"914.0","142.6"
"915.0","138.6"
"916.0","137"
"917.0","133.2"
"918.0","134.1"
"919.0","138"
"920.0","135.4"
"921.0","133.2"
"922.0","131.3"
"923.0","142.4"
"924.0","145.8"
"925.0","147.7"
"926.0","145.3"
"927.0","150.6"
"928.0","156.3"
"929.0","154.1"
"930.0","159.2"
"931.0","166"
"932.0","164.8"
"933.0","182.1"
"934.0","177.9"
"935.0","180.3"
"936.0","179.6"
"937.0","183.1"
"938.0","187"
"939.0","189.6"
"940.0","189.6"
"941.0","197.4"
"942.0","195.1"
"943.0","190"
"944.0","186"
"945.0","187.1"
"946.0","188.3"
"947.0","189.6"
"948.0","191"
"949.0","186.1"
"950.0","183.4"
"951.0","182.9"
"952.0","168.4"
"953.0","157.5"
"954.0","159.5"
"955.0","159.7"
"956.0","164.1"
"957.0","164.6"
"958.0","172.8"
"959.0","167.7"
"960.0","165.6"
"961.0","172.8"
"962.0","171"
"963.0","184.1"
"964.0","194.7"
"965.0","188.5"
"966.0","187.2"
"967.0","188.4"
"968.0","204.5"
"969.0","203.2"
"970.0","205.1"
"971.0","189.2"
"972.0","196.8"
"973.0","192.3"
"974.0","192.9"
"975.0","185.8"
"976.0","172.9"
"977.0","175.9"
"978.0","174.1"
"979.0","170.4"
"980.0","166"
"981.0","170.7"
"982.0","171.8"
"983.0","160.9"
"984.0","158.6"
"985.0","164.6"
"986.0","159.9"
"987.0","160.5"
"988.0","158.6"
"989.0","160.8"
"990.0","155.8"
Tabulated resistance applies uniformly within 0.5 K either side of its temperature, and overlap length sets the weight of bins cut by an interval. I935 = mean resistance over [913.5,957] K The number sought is 165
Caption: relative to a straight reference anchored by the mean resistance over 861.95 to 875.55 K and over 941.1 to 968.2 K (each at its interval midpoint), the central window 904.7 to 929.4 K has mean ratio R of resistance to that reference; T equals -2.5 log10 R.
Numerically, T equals 0.17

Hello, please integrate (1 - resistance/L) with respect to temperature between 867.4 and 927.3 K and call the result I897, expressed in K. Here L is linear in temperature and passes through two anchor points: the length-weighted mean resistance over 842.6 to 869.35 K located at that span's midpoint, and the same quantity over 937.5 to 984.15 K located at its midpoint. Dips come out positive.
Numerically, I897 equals 2.3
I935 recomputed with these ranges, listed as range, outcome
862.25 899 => 158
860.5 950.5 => 161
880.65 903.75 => 163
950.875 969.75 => 177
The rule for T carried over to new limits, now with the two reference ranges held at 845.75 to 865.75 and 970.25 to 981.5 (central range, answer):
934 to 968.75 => -0.05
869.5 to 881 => 0.02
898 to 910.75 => -0.01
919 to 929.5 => 0.15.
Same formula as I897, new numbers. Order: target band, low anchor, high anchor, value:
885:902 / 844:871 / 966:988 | -1.0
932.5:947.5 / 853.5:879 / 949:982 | -1.3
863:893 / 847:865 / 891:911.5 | -0.1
